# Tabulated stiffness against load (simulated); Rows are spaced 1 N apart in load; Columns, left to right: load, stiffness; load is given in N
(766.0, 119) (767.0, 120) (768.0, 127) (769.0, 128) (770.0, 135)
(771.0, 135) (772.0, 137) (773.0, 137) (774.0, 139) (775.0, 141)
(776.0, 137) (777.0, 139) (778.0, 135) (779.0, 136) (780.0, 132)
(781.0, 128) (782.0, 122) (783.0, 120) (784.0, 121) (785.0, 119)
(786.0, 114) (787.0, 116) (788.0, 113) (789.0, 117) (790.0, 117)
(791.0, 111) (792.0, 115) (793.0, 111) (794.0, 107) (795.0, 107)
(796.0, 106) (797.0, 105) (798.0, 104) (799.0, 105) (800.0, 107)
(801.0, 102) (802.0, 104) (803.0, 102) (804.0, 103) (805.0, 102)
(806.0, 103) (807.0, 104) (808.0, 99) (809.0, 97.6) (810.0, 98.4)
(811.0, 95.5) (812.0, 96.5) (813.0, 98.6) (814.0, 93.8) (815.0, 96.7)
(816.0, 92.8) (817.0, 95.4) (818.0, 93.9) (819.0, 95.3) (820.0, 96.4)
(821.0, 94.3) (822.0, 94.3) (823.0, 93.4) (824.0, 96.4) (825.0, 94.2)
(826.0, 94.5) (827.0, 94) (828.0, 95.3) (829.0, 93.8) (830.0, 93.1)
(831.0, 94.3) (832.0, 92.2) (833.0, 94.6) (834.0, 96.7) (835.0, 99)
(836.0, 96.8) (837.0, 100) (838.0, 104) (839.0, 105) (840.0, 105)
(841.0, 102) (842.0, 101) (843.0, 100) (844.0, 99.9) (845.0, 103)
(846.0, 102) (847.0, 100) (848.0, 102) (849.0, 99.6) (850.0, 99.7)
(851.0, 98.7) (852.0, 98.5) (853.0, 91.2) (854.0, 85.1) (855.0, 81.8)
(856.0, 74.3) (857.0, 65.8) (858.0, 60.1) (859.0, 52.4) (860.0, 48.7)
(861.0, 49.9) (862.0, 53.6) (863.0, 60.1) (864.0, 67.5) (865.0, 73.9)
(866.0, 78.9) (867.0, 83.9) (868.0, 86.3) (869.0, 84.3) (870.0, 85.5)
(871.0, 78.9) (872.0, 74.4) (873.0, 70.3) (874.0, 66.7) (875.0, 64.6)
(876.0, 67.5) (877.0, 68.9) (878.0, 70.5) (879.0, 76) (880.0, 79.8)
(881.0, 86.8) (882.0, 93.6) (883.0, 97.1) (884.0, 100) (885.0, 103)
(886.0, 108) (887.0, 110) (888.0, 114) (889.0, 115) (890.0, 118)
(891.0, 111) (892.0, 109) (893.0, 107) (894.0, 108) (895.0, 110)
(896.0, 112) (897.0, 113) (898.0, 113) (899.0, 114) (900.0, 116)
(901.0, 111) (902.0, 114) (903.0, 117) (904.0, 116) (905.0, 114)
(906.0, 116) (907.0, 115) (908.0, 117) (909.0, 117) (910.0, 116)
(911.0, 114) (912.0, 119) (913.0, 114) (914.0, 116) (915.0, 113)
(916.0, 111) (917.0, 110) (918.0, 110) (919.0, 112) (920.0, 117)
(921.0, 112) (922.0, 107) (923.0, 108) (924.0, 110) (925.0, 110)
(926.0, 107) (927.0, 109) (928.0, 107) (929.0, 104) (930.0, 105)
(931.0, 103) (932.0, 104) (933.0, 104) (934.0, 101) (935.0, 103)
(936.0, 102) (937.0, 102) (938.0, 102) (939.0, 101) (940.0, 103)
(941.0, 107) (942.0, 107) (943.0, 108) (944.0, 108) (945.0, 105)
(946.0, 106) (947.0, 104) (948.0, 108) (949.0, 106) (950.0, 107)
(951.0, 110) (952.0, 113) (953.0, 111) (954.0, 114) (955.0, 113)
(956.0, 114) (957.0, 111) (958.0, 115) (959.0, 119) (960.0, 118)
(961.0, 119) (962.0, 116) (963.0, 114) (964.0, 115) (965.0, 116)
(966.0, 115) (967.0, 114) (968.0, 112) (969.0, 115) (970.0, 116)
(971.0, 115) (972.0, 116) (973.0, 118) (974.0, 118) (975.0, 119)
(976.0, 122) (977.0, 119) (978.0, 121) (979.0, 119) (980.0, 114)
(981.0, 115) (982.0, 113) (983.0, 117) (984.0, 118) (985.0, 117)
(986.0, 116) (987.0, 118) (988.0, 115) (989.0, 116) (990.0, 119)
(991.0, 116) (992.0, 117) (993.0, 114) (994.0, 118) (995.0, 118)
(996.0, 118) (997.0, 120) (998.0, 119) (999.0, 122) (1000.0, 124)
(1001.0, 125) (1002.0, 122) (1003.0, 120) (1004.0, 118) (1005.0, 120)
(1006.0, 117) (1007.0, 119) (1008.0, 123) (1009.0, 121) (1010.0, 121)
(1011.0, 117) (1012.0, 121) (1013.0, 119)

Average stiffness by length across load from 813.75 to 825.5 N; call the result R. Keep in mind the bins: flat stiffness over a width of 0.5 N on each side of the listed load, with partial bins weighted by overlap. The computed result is 94.8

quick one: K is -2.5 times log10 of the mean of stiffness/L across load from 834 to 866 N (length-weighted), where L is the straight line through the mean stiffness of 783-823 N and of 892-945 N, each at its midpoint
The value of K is 0.22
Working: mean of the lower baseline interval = 104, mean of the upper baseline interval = 110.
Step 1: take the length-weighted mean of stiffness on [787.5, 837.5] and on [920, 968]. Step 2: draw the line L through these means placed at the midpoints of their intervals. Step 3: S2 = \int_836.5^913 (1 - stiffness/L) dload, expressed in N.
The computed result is 7.4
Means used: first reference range 100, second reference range 109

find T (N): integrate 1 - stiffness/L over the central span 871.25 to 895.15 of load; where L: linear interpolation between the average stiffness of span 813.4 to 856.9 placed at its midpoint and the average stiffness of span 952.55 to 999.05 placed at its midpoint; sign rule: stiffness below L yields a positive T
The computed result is 2.45 N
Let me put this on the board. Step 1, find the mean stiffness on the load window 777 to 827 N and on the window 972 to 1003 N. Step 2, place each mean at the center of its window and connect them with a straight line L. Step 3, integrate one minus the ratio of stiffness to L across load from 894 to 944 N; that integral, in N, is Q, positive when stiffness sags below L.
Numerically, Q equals 1.7 N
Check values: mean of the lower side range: 106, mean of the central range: 110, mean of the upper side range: 118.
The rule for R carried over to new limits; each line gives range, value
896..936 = 111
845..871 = 79.8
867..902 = 95.5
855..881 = 70.3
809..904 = 92.6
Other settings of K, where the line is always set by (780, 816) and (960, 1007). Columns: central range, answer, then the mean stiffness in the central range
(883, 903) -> 0.02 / 111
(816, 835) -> 0.15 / 94.6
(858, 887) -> 0.41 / 76.4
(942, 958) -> 0.06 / 109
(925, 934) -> 0.09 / 105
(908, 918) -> -0.01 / 114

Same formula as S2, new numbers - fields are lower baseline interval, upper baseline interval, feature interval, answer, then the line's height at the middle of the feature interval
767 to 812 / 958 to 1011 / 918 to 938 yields 1.8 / 117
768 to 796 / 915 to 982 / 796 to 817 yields 3.8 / 122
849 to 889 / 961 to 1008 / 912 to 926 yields -2.2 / 96.5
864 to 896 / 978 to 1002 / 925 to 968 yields -0.7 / 107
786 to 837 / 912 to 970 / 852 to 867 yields 5.1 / 104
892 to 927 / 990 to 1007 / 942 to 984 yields 1.0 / 117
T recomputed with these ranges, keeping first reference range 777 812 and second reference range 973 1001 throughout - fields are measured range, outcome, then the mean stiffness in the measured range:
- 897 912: 0.0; 115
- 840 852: 1.3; 101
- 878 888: 1.7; 94.7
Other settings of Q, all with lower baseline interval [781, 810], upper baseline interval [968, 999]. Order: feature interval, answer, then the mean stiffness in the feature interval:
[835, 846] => 0.9 N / 102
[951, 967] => 0.2 N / 115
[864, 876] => 3.9 N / 76.3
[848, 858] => 2.2 N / 87.6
